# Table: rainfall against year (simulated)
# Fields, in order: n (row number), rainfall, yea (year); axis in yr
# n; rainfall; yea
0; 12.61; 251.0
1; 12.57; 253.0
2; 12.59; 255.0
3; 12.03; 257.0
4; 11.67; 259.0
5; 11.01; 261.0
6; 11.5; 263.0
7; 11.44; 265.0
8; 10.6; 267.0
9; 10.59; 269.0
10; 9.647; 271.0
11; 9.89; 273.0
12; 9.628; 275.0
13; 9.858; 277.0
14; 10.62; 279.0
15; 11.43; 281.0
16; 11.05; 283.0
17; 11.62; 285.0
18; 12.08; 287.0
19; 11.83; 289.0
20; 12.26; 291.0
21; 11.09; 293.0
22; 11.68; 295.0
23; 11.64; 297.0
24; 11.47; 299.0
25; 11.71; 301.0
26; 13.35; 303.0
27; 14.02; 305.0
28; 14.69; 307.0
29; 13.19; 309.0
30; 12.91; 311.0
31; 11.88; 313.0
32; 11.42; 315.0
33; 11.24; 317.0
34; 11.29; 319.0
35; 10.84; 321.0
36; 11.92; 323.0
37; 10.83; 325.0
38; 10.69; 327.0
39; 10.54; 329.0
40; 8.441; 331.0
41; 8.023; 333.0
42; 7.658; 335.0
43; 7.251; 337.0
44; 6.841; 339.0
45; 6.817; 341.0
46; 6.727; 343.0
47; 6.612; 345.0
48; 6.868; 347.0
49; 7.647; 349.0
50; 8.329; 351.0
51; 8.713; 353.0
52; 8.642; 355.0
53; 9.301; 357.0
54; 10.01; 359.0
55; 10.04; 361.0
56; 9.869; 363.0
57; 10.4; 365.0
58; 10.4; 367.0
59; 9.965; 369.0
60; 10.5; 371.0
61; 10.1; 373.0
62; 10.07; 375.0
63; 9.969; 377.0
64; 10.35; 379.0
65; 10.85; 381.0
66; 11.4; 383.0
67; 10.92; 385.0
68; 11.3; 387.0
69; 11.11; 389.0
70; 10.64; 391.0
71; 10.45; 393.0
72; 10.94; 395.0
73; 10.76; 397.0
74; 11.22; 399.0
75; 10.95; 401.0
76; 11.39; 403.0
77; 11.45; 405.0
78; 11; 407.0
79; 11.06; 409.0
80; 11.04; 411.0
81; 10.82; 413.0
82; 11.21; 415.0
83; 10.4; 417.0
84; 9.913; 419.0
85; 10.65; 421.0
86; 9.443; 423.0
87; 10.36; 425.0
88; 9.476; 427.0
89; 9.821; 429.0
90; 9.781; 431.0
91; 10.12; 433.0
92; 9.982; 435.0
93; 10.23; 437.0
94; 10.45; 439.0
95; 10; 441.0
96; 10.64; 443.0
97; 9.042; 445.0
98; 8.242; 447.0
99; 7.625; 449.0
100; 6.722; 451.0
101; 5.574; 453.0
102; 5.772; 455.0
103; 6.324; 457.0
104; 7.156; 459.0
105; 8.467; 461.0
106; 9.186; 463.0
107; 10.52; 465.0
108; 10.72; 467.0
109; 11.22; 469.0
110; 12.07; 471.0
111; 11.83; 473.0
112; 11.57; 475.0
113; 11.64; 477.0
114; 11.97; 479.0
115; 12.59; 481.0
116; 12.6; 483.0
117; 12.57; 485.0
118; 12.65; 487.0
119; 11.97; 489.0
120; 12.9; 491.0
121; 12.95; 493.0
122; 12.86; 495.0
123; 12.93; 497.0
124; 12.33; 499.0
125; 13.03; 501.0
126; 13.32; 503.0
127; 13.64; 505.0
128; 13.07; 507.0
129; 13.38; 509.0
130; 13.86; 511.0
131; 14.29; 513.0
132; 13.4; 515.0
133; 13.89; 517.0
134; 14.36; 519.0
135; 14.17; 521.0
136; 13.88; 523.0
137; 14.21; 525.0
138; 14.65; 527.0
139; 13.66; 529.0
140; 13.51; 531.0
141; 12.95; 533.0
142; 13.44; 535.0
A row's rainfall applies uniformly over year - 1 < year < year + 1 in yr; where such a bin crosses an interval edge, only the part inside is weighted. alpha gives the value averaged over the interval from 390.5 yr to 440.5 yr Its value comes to 10.5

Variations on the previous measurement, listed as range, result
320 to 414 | 9.82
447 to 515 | 11.2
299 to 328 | 12.1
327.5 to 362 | 8.18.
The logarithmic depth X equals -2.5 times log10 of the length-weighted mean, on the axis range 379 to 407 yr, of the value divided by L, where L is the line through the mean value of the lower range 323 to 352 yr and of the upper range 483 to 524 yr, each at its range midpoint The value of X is -0.115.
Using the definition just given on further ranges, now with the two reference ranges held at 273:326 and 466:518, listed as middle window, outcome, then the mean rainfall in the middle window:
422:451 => 0.28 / 9.56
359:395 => 0.16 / 10.5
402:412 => 0.10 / 11.2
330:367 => 0.40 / 8.29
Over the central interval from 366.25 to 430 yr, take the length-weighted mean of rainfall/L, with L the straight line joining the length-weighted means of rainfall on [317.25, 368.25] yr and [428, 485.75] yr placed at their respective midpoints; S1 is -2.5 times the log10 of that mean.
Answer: -0.13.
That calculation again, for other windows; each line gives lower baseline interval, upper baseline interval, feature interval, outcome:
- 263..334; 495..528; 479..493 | 0.068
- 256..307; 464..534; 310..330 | 0.030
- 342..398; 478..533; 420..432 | 0.132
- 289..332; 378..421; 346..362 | 0.289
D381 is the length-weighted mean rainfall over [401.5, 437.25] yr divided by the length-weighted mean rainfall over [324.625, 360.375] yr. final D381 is 1.26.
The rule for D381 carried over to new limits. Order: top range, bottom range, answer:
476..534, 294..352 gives 1.29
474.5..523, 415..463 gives 1.45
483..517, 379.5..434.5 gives 1.23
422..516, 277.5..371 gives 1.05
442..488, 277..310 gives 0.82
